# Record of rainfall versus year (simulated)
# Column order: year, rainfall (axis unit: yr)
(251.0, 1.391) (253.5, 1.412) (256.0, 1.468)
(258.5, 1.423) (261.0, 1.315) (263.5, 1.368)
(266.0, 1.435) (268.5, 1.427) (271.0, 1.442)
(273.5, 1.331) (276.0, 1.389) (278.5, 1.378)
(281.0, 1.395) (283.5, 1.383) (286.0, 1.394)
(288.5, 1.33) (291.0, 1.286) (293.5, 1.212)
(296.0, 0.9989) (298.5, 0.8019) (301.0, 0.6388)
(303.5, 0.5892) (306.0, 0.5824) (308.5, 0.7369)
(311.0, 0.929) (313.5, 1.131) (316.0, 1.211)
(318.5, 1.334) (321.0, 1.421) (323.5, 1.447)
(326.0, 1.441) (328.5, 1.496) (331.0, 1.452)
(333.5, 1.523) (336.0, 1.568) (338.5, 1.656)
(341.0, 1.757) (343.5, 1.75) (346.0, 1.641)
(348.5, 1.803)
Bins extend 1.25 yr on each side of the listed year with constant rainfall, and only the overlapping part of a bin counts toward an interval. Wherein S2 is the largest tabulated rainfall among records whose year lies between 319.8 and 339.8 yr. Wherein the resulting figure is 1.656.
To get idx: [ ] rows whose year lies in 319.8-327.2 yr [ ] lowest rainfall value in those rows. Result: 1.421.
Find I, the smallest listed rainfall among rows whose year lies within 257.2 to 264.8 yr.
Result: 1.315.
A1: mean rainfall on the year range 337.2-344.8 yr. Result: 1.72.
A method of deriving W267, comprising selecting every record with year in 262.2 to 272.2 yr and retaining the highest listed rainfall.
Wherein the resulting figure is 1.442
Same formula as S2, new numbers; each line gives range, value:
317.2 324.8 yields 1.447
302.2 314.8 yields 1.131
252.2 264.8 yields 1.468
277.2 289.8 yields 1.395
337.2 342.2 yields 1.757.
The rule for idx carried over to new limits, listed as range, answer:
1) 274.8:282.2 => 1.378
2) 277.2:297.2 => 0.9989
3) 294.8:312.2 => 0.5824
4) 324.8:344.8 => 1.441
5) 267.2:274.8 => 1.331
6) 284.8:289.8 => 1.33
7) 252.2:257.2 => 1.412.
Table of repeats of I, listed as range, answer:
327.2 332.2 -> 1.452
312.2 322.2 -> 1.131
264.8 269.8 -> 1.427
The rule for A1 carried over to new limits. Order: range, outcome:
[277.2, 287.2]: 1.39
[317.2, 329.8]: 1.43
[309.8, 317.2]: 1.09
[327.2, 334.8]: 1.49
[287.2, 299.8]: 1.12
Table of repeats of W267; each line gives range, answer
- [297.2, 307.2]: 0.8019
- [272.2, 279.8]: 1.389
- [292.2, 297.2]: 1.212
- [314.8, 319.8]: 1.334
